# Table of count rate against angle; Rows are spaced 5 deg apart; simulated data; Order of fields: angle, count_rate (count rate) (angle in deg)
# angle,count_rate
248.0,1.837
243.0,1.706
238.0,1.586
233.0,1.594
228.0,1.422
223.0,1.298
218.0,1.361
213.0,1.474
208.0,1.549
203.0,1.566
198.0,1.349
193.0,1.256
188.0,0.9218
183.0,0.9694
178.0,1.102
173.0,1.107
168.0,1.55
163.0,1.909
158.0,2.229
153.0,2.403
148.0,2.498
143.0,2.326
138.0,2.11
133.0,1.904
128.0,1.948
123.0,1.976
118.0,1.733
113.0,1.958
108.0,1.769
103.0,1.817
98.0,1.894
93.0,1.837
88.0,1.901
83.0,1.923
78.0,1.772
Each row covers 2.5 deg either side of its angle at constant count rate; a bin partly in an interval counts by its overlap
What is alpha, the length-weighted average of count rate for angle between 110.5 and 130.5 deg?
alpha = 1.9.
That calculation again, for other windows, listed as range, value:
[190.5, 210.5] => 1.43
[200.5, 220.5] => 1.49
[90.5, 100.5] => 1.87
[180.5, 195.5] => 1.05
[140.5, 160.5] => 2.36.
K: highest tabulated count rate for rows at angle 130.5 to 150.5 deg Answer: 2.498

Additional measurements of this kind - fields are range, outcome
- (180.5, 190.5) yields 0.9694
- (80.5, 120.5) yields 1.958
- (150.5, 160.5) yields 2.403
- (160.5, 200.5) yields 1.909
